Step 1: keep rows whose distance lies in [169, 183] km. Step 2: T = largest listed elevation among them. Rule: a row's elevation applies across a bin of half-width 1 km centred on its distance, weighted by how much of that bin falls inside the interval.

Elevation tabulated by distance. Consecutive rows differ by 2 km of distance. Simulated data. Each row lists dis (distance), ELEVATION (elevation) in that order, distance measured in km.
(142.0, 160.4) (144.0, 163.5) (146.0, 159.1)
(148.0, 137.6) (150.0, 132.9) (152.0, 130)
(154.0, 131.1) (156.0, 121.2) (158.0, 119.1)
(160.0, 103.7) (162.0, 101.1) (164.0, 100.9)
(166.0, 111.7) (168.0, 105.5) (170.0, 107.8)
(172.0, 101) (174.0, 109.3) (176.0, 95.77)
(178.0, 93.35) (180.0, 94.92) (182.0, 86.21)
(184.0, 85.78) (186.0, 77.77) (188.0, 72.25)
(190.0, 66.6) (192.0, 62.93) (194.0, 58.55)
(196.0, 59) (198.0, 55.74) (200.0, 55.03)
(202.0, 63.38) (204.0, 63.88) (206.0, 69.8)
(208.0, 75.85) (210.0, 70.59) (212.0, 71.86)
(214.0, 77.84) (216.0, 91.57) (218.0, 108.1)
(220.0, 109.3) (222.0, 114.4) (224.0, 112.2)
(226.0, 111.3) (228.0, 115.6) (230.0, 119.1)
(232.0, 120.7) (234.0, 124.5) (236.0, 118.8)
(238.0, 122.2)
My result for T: 109.3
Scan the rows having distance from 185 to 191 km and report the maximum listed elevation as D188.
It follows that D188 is 77.77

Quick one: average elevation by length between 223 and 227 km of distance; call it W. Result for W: 112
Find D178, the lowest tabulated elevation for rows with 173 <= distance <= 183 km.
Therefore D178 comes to 86.21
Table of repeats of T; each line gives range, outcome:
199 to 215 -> 77.84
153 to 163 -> 131.1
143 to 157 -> 163.5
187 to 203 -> 72.25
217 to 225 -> 114.4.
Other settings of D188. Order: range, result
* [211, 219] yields 108.1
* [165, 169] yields 111.7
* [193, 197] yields 59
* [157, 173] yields 119.1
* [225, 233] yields 120.7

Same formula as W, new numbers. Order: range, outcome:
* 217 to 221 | 109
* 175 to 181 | 94.7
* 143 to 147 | 161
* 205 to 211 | 72.1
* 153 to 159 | 124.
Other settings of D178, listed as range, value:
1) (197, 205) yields 55.03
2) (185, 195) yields 58.55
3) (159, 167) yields 100.9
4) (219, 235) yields 109.3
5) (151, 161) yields 103.7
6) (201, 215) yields 63.38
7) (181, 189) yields 72.25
